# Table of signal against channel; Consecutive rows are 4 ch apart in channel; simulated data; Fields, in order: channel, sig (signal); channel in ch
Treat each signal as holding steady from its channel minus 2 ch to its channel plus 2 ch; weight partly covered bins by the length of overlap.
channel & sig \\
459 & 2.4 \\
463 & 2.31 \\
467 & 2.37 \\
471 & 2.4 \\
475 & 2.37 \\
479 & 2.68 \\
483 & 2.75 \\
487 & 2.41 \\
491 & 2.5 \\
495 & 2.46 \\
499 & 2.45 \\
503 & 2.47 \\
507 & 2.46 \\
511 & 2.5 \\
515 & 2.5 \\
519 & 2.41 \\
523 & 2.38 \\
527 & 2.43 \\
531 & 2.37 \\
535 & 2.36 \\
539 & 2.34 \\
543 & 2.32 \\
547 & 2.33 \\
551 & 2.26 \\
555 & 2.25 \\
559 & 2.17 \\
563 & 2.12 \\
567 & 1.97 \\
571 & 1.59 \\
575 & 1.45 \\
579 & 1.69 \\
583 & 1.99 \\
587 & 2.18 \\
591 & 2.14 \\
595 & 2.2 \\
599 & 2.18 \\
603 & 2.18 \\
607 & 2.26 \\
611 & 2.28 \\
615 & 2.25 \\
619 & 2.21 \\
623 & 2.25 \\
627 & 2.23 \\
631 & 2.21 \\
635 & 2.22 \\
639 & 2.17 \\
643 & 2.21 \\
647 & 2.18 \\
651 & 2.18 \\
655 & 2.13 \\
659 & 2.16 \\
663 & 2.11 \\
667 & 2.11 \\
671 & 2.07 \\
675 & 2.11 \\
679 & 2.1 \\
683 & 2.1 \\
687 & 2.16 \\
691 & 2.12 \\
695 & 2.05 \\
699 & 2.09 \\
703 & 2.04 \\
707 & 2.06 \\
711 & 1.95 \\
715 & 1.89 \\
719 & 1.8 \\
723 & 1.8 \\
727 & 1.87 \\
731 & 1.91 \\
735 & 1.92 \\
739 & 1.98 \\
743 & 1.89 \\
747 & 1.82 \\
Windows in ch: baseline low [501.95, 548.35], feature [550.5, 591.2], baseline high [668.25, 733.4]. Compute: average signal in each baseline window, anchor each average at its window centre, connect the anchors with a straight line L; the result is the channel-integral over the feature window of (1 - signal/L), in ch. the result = 6.0 ch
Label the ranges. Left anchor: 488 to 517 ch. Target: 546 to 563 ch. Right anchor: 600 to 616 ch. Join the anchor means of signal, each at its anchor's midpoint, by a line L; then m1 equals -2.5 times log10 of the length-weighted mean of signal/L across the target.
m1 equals 0.06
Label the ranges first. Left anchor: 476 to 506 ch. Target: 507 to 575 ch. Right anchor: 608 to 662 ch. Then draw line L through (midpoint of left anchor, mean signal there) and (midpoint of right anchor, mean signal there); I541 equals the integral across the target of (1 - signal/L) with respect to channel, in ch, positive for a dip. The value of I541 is 4.68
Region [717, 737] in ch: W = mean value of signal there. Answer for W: 1.86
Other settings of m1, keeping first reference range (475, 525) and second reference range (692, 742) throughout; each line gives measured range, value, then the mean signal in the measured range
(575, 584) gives 0.302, 1.74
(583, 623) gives 0.016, 2.2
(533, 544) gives 0.025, 2.34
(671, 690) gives -0.038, 2.11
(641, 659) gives -0.029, 2.17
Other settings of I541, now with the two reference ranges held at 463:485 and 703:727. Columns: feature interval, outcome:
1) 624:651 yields -1.36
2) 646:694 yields -2.53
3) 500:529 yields -0.64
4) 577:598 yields 1.62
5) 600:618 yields -0.58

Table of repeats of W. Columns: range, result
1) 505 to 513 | 2.48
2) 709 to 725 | 1.86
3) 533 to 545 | 2.34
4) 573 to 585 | 1.71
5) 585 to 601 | 2.18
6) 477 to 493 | 2.58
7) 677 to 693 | 2.12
